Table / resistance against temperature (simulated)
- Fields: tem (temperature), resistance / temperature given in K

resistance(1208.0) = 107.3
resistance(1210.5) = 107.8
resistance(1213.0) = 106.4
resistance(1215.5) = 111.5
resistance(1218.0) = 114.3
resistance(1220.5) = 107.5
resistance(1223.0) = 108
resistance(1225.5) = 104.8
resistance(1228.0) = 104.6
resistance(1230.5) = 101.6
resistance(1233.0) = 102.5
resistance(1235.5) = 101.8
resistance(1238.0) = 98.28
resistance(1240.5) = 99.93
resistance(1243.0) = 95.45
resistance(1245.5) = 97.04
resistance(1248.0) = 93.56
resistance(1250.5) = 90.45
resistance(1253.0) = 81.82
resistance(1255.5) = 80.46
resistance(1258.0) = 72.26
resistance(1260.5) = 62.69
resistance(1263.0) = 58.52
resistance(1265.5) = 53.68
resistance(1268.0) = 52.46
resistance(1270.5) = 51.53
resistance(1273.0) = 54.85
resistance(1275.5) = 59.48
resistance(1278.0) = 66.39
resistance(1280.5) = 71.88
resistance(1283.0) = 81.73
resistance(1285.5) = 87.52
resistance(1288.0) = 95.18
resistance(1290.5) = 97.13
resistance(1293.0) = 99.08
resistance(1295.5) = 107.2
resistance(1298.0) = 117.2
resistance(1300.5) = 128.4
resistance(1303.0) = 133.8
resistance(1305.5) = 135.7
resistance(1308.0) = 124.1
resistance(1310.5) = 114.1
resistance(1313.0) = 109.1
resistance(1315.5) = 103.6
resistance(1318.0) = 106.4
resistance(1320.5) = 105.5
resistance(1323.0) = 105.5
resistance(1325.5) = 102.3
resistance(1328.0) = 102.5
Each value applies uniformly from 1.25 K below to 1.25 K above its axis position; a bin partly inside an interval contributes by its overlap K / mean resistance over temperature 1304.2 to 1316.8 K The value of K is 117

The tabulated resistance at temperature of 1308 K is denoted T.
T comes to 124.1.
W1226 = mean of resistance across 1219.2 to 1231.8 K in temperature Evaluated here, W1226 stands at 105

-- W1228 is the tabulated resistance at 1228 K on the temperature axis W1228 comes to 104.6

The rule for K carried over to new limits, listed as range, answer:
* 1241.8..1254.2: 91.7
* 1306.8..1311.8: 119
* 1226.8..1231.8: 103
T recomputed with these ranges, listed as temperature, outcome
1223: 108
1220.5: 107.5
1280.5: 71.88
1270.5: 51.53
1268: 52.46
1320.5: 105.5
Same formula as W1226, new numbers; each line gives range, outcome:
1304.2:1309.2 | 130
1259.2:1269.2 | 56.9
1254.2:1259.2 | 76.5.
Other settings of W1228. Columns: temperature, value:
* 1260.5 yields 62.69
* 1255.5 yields 80.46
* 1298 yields 117.2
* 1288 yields 95.18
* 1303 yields 133.8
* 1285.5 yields 87.52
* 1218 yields 114.3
